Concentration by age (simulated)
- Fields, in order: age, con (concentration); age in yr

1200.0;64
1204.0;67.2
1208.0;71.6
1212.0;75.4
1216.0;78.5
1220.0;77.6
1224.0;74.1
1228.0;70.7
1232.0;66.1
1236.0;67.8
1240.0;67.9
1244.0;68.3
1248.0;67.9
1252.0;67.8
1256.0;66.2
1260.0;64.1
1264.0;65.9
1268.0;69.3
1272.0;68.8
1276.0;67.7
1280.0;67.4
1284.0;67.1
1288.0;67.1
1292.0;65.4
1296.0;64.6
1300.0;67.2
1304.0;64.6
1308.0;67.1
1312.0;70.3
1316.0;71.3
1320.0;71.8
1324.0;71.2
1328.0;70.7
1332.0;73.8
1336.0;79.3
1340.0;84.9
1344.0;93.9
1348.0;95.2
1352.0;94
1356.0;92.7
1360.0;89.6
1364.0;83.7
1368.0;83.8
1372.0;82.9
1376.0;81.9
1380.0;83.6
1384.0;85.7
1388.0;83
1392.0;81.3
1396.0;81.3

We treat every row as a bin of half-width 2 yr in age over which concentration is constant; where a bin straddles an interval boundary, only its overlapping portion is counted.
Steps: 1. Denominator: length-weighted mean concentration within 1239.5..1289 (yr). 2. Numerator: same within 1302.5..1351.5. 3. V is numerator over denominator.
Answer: 1.14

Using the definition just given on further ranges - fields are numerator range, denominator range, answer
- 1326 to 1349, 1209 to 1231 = 1.10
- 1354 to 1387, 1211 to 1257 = 1.21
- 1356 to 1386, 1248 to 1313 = 1.27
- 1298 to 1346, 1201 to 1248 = 1.04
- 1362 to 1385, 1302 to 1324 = 1.21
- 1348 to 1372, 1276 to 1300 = 1.34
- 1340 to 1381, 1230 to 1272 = 1.31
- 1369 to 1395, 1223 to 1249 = 1.21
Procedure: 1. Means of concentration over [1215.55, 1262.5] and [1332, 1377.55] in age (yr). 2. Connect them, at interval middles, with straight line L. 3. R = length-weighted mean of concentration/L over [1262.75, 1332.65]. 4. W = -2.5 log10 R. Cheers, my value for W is 0.147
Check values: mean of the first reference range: 69.4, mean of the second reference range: 86.9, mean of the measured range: 68.3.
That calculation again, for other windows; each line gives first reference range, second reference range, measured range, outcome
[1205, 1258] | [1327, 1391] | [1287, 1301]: 0.18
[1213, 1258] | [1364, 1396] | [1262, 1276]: 0.08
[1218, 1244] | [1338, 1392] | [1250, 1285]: 0.12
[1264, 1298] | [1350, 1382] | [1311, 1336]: 0.07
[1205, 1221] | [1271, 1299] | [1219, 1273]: 0.04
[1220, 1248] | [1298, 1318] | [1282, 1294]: 0.03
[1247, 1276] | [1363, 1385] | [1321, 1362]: -0.07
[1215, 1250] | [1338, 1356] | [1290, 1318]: 0.24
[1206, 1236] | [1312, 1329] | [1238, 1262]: 0.09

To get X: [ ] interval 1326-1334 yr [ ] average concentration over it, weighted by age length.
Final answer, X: 72.2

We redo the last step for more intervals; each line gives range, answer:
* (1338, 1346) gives 89.4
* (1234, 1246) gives 68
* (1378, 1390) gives 84.1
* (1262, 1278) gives 67.9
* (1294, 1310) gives 65.9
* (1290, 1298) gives 65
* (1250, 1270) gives 66.7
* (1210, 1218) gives 77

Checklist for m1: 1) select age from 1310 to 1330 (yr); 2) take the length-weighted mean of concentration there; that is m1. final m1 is 71.1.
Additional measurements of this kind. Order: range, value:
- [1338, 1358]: 92.1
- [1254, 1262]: 65.2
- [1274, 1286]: 67.4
